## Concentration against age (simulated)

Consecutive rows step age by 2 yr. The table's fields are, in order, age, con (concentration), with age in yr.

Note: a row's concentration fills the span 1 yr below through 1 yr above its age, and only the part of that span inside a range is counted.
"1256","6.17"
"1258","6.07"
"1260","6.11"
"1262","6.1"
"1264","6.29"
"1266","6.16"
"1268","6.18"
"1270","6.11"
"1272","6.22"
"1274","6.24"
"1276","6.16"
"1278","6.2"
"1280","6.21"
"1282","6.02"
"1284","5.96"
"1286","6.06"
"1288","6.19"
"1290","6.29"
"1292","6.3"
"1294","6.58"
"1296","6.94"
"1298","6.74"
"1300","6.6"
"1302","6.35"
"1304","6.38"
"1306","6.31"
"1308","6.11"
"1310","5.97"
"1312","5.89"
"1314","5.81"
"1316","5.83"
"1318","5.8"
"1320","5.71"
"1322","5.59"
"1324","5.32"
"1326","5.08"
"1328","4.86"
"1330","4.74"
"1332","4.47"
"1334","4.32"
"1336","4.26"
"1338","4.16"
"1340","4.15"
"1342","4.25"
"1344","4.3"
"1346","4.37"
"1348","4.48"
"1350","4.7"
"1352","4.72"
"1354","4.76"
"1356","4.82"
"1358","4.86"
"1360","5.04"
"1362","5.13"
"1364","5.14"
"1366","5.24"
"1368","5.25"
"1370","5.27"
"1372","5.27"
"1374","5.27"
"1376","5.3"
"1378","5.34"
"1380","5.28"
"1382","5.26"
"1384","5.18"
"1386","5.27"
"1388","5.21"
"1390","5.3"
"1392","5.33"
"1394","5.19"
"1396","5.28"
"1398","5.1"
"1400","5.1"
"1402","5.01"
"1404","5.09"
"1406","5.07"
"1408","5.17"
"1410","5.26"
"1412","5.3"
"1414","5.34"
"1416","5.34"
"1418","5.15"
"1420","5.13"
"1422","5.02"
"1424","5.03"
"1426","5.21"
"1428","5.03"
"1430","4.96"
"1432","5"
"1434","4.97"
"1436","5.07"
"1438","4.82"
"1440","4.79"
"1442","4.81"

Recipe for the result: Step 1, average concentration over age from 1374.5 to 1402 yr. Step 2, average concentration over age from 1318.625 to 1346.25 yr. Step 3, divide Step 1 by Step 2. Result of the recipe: 1.11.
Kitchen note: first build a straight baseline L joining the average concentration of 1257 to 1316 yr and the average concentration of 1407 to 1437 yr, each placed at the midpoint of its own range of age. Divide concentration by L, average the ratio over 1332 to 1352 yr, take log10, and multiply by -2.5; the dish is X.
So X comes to 0.31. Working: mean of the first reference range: 6.22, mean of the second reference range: 5.13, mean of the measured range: 4.36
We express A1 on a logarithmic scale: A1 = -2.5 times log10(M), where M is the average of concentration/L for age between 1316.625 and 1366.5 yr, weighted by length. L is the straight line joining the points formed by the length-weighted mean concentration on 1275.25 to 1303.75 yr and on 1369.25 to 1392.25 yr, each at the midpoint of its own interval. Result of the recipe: 0.19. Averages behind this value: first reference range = 6.33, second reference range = 5.27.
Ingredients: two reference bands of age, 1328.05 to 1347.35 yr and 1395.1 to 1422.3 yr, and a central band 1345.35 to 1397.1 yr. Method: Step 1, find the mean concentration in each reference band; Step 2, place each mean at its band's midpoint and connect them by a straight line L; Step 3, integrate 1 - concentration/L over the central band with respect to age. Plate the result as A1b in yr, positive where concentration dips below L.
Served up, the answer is -3.8 yr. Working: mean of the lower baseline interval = 4.36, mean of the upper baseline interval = 5.17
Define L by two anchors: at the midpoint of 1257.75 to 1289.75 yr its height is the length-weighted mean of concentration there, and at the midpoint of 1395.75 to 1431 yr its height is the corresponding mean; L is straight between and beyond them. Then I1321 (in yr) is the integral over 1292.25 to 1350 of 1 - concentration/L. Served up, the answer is 4.14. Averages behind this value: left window 6.15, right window 5.14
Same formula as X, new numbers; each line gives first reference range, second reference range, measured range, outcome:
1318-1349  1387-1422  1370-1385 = -0.06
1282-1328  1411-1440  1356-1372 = 0.09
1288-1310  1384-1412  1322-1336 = 0.25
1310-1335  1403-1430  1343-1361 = 0.13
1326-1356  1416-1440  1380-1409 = -0.08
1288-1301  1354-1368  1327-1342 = 0.27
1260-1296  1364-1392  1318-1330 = 0.09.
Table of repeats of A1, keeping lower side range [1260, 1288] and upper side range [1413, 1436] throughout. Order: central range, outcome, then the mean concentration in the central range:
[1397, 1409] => 0.034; 5.09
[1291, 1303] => -0.103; 6.58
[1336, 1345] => 0.324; 4.22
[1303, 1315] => -0.031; 6.08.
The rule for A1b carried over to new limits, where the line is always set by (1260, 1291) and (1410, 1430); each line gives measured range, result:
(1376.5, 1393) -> 0.4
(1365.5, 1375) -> 0.4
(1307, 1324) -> 0.2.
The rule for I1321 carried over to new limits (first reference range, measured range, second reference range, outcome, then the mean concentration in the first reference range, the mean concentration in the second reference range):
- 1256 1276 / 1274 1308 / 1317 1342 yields -4.1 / 6.16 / 4.85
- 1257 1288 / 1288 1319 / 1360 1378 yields -2.2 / 6.14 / 5.23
